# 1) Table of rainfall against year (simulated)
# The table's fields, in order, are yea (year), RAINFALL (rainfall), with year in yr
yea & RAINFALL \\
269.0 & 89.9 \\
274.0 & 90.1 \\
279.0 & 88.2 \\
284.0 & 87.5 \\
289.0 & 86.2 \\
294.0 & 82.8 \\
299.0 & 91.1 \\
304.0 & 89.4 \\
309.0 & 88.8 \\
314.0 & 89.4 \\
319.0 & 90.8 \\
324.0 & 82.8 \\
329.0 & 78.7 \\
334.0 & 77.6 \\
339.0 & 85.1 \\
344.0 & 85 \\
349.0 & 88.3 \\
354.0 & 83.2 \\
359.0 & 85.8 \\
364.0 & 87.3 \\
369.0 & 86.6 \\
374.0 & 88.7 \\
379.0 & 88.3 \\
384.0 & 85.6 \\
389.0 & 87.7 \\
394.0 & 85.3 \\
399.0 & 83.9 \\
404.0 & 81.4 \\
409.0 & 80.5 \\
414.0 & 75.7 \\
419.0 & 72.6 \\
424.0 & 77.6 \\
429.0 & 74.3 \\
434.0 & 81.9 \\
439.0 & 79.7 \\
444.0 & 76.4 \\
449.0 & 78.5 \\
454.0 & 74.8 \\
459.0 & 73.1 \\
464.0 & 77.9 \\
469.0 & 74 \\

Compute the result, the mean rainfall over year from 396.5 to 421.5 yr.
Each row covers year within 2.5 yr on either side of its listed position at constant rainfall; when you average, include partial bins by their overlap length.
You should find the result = 78.8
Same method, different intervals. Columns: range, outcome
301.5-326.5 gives 88.2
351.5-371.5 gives 85.7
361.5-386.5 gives 87.3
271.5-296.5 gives 87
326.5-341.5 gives 80.5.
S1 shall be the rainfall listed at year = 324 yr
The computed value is 82.8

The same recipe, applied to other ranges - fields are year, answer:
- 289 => 86.2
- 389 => 87.7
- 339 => 85.1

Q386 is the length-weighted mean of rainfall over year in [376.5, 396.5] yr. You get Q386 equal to 86.7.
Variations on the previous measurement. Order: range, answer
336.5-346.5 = 85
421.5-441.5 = 78.4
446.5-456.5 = 76.7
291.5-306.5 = 87.8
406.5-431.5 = 76.1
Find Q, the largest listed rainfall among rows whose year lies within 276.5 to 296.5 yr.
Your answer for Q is 88.2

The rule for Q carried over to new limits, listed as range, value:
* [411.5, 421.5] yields 75.7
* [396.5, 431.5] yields 83.9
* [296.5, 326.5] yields 91.1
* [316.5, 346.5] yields 90.8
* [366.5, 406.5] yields 88.7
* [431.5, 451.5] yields 81.9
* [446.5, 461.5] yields 78.5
